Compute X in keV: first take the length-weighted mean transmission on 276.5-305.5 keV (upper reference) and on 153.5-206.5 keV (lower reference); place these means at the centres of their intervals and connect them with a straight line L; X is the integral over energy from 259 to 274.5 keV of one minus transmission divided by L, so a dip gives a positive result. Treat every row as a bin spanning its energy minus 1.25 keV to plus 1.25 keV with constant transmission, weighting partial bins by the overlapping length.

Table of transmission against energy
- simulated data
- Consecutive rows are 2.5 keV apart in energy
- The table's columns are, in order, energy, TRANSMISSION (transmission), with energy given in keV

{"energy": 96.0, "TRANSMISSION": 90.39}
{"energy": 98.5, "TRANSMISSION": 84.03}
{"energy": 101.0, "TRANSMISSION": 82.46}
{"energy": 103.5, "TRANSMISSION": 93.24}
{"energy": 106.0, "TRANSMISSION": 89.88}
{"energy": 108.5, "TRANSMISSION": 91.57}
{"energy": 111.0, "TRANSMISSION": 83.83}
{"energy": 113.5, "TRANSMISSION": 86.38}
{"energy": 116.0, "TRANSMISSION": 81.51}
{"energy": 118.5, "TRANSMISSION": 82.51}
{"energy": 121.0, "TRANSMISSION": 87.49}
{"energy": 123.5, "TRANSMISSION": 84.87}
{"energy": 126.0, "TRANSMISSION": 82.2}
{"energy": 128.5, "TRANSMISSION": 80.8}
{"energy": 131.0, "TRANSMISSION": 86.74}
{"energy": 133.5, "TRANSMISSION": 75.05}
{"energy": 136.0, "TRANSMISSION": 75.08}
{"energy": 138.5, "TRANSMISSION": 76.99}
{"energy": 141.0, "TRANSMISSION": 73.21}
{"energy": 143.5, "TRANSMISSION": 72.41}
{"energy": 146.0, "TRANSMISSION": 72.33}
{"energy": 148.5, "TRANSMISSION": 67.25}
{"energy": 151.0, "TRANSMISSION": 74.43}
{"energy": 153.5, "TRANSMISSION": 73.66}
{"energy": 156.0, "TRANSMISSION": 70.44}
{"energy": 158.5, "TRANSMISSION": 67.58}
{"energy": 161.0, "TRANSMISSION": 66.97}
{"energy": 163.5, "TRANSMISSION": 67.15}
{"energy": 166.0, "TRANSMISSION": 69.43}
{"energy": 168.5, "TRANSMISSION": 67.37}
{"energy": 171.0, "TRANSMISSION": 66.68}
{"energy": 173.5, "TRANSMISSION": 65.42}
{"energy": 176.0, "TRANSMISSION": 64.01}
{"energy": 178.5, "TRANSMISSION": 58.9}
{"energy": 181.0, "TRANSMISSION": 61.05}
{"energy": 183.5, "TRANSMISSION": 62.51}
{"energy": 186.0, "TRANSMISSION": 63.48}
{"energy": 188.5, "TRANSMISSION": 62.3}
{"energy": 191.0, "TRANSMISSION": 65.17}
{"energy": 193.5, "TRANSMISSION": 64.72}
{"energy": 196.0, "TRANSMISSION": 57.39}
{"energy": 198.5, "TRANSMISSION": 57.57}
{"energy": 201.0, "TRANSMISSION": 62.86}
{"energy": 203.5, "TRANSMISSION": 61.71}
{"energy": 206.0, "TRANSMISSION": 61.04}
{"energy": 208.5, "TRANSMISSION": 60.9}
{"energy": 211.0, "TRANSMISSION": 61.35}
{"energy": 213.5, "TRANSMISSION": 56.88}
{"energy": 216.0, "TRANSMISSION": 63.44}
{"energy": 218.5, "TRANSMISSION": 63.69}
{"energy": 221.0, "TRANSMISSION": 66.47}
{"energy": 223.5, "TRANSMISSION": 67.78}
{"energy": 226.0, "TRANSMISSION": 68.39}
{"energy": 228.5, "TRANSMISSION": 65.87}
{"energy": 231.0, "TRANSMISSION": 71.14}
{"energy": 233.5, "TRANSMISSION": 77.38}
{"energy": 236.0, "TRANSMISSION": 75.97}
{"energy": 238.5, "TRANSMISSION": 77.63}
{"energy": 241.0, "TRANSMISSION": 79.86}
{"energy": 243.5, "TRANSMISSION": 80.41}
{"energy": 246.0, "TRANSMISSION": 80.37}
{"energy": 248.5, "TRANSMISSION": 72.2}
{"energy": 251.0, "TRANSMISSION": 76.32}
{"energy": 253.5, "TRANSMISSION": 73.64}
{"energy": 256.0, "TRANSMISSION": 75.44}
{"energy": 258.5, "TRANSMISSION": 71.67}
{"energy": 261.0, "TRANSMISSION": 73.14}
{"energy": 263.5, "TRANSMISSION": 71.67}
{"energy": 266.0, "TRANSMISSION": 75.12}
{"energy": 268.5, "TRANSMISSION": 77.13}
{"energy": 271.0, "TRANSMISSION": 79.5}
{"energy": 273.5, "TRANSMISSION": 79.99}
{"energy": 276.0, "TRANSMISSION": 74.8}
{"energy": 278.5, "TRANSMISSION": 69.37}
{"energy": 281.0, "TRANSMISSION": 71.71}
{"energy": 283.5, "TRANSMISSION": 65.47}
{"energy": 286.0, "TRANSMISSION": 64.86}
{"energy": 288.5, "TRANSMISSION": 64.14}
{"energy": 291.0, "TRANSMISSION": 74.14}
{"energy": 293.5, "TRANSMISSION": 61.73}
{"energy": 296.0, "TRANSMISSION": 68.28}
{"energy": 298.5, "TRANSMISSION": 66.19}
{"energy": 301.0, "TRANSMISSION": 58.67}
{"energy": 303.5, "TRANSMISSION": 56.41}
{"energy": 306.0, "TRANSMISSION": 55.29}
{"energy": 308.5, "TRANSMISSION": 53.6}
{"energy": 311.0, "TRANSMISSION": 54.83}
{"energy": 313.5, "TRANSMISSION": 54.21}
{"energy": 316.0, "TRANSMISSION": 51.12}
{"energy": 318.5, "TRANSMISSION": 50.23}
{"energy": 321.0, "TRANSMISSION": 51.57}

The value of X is -2.5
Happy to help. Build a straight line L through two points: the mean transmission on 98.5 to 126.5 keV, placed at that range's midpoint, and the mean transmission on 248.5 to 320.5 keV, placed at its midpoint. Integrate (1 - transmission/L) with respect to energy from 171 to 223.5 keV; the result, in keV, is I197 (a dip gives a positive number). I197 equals 9.7 keV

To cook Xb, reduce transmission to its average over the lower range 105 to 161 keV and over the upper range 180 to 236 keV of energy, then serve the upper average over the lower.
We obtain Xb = 0.81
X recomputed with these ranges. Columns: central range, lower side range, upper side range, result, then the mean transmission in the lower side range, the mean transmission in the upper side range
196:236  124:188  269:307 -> 2.7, 70.5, 67.6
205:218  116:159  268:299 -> 2.3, 76.9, 70.5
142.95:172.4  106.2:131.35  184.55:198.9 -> 1.3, 84.9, 62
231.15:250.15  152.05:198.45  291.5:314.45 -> -4.6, 65.1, 59.4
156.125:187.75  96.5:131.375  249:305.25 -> 5.9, 85.6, 70.3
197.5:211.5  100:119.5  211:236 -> 1.8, 86.5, 67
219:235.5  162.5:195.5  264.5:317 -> -1.2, 64.3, 65.6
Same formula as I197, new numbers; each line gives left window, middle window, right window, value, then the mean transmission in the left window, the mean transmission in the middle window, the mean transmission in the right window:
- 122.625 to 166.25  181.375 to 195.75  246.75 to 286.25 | 2.13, 74.3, 63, 73.6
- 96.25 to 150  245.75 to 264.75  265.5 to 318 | -1.45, 81.6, 74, 65.2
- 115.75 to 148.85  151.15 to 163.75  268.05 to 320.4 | 1.09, 78.7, 69.8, 64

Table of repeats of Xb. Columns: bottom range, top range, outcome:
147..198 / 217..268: 1.11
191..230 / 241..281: 1.20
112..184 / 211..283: 0.99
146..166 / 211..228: 0.92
